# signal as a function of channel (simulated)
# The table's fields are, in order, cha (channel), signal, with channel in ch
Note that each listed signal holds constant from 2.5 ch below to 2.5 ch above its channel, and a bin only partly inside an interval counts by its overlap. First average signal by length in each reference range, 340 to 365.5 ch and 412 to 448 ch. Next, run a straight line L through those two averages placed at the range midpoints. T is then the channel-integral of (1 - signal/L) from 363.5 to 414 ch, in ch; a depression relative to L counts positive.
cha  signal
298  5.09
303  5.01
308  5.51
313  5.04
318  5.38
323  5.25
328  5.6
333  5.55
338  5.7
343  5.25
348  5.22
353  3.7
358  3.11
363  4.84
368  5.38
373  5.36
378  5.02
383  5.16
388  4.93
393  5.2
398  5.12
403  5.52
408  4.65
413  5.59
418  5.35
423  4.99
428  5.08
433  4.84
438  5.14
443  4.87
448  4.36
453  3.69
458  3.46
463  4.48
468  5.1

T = -4.7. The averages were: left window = 4.45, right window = 5.05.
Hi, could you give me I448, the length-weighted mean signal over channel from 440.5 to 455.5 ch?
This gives 4.31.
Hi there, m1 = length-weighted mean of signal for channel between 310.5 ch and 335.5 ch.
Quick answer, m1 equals 5.36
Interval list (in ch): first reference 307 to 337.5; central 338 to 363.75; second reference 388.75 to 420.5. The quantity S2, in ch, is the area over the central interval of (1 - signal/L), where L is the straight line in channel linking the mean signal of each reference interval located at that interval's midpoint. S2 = 4.0 ch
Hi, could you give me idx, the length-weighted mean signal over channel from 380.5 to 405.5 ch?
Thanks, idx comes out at 5.19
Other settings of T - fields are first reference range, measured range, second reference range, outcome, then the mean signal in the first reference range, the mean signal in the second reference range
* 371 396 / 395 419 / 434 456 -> -1.7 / 5.13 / 4.51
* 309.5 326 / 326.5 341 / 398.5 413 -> -1.0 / 5.25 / 5.18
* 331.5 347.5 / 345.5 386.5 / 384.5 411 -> 4.3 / 5.46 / 5.1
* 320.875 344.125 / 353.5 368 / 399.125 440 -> 3.2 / 5.49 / 5.14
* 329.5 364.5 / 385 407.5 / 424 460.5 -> -2.4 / 4.79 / 4.51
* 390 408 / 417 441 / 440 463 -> -2.4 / 5.18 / 4.16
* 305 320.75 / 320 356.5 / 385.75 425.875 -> 1.0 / 5.3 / 5.17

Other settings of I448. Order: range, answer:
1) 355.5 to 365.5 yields 3.98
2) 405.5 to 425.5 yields 5.15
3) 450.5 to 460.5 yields 3.58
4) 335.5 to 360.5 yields 4.6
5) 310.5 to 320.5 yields 5.21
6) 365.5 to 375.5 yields 5.37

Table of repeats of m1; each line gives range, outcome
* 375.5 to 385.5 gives 5.09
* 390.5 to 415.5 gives 5.22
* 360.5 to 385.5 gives 5.15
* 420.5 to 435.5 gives 4.97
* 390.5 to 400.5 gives 5.16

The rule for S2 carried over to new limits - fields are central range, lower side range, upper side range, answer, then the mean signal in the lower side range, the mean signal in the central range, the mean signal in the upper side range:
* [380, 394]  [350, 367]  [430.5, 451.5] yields -2.6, 4.05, 5.08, 4.75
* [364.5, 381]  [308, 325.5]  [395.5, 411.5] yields -0.2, 5.26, 5.23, 5.13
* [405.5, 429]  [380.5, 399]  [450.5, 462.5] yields -3.2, 5.1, 5.14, 3.73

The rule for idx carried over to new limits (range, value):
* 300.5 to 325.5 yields 5.24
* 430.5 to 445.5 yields 4.95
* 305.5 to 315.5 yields 5.28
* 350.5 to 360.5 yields 3.4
